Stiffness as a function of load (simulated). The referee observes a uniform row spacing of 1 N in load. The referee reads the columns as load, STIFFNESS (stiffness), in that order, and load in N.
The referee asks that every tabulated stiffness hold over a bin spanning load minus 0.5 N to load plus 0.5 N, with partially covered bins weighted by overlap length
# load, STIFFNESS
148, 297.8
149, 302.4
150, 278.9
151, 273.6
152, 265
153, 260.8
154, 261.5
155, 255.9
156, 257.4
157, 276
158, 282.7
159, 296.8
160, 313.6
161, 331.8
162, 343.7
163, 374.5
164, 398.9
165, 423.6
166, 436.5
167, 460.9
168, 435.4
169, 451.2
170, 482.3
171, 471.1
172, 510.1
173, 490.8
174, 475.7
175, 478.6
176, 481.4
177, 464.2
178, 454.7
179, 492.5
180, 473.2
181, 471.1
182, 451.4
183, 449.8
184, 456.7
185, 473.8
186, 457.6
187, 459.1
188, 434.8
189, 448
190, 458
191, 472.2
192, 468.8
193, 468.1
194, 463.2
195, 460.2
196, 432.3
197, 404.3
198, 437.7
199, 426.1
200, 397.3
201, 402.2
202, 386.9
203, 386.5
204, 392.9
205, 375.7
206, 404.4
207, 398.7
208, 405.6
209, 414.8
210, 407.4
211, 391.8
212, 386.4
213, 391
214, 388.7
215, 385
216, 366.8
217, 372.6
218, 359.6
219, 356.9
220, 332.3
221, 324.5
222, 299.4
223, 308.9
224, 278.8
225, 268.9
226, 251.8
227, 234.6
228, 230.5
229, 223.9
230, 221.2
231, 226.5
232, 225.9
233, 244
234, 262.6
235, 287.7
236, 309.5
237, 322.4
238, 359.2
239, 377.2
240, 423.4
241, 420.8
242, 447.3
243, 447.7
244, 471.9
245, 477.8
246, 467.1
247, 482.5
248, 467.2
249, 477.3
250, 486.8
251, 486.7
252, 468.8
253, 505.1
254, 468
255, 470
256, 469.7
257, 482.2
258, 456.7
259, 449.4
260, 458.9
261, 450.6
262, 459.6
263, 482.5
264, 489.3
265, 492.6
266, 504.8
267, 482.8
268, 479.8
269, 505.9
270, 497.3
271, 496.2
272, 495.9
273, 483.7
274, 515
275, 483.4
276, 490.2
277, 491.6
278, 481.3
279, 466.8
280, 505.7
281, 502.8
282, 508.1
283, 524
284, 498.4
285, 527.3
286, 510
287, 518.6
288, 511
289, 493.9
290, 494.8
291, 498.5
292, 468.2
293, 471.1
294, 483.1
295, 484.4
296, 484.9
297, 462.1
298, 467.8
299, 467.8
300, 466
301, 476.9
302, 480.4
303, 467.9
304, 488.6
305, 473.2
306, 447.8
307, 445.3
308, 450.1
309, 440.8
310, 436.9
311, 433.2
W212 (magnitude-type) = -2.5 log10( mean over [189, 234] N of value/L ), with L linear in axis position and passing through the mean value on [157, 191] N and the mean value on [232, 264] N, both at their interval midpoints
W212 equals 0.19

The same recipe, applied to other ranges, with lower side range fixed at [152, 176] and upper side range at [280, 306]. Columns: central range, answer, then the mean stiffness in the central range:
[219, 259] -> 0.20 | 372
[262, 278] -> -0.05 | 491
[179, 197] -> -0.14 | 458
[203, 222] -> 0.11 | 379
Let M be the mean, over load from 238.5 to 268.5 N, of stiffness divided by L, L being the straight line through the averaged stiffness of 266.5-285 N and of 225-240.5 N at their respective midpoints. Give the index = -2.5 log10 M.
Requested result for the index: -0.22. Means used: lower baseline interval 280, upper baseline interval 496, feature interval 467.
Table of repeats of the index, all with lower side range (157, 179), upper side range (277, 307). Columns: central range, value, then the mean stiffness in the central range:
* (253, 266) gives -0.01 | 472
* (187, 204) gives 0.00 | 434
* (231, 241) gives 0.41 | 314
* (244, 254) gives -0.04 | 479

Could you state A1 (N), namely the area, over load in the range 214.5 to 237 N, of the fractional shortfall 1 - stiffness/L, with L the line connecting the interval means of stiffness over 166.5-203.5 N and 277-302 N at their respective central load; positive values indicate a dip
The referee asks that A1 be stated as 8.5 N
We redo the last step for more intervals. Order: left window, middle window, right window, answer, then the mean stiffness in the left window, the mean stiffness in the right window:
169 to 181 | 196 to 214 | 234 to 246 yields 1.5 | 478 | 392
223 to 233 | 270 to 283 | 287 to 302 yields -2.4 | 244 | 482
